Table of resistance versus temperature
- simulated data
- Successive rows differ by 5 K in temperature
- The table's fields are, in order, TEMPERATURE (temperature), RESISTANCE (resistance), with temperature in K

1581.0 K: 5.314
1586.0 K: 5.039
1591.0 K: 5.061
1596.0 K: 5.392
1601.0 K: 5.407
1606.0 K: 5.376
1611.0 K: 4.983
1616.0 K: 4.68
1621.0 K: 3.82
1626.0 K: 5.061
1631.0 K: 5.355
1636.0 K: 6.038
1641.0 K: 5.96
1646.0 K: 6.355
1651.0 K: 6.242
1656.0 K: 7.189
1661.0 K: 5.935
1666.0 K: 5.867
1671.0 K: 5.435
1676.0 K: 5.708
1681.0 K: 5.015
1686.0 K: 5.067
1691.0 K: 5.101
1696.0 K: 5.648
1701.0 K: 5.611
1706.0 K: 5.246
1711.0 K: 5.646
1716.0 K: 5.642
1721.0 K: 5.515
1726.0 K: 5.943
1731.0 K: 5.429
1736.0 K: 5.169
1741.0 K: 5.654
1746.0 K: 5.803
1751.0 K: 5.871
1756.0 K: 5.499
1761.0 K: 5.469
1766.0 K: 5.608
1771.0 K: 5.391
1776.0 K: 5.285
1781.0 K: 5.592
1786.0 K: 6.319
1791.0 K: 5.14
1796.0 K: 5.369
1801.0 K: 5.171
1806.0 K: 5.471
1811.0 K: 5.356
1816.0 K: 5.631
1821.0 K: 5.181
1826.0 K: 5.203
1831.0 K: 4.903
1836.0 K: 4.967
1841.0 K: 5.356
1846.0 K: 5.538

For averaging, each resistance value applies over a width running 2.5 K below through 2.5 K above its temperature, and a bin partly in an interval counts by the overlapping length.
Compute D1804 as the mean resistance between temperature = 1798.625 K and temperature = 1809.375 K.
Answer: 5.33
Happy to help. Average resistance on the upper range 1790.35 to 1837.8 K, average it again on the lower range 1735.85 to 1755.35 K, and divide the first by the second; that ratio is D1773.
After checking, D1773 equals 0.93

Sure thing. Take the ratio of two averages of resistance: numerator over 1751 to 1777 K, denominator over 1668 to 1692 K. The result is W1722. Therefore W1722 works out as 1.0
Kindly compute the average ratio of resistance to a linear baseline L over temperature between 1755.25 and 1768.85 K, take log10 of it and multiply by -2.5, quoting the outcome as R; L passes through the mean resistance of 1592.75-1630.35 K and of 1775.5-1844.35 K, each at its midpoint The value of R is -0.05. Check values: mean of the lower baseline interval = 4.98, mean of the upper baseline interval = 5.36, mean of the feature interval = 5.53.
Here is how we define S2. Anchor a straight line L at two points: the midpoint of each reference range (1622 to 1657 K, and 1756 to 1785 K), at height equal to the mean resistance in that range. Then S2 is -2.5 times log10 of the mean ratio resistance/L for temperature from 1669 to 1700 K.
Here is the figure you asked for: 0.08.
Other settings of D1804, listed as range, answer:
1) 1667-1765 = 5.51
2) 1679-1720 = 5.38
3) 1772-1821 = 5.46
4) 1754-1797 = 5.52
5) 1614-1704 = 5.56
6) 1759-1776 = 5.46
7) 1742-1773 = 5.61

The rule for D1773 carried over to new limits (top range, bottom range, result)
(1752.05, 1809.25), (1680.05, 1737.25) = 1.01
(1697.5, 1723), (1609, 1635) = 1.14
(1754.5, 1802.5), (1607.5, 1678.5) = 0.98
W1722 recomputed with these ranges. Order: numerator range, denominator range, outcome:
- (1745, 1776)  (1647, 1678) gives 0.92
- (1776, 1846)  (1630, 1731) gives 0.94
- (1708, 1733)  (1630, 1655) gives 0.92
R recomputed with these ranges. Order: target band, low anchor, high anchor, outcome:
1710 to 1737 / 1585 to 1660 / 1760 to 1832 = -0.026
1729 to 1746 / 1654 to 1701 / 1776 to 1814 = 0.017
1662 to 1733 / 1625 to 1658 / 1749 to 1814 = 0.063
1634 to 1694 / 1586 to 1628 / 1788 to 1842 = -0.154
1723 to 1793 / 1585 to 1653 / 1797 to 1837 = -0.062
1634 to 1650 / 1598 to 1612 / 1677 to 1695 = -0.172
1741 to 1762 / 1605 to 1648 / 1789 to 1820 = -0.068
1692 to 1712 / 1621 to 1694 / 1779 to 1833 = 0.018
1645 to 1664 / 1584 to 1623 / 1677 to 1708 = -0.236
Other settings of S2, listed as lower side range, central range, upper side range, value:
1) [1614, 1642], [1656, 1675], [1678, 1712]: -0.14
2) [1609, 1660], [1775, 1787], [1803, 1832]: -0.07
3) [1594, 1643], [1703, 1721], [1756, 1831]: -0.04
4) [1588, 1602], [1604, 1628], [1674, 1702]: 0.11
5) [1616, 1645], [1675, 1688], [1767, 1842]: 0.01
